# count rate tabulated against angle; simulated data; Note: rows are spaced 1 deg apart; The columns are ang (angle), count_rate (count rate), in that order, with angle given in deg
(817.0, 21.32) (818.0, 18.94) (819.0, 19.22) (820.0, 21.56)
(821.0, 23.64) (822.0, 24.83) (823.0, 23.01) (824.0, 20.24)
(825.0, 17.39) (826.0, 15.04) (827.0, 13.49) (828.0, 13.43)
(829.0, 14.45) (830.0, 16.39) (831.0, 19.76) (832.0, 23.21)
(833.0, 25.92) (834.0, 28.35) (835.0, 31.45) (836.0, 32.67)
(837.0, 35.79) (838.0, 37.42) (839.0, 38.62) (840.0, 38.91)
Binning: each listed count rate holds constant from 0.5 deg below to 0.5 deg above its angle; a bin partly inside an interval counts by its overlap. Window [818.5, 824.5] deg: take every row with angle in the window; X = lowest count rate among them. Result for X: 19.22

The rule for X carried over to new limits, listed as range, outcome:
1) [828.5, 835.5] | 14.45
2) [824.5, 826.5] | 15.04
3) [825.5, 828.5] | 13.43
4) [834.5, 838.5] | 31.45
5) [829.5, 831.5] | 16.39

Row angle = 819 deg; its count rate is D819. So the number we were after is 19.22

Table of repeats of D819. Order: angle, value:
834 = 28.35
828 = 13.43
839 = 38.62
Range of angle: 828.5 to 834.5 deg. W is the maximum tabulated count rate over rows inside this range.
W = 28.35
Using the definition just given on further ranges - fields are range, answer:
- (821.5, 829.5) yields 24.83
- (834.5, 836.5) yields 32.67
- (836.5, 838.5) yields 37.42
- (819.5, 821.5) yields 23.64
